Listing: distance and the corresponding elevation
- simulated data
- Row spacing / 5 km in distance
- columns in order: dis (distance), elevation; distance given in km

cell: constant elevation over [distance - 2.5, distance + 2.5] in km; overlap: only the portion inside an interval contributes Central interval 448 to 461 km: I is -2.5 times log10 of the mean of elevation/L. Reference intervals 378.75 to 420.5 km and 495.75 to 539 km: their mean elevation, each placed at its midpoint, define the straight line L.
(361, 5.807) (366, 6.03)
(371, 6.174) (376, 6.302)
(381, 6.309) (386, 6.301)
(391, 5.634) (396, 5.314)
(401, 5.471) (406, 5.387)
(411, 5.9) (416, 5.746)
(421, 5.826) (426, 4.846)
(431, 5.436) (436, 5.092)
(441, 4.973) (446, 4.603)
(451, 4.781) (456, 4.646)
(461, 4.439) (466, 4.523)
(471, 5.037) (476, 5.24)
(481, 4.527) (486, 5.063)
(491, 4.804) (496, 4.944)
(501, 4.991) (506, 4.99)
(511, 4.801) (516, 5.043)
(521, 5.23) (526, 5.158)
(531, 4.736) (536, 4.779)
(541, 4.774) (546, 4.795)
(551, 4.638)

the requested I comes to 0.16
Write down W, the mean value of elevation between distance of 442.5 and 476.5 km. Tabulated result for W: 4.73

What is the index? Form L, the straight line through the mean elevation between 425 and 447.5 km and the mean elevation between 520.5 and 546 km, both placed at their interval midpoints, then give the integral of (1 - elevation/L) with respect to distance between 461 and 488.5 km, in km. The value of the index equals 0.73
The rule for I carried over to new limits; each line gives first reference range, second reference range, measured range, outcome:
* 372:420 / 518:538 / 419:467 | 0.13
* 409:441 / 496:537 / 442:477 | 0.11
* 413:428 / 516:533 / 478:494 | 0.09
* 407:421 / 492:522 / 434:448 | 0.14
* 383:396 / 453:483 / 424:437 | 0.03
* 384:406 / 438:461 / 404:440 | -0.05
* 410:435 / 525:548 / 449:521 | 0.06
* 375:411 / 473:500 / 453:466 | 0.14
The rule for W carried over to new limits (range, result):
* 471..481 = 5.01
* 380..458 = 5.38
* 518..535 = 5.02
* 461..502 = 4.86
